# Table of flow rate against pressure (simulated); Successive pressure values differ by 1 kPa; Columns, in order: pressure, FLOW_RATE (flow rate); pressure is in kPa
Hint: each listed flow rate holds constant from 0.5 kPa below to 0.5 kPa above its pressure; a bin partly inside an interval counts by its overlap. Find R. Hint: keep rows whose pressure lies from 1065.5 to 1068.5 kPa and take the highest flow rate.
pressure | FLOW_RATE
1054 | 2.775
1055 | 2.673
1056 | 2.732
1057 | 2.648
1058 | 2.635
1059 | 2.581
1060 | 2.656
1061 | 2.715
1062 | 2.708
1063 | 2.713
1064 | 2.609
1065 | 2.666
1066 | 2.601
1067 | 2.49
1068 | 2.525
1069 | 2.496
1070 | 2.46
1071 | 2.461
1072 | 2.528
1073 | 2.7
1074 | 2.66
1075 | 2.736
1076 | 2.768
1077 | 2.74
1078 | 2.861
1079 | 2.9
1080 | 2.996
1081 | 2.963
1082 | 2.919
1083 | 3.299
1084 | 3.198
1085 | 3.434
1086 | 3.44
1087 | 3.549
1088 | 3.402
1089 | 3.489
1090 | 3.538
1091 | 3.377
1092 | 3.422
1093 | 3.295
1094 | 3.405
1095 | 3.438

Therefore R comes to 2.601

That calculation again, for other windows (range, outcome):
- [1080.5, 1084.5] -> 3.299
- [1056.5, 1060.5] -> 2.656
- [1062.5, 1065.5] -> 2.713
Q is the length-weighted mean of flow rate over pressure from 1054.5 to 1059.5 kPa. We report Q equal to 2.65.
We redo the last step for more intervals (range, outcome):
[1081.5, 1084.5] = 3.14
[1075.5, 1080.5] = 2.85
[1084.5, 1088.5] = 3.46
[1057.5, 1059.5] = 2.61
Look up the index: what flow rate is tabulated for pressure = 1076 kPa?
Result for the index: 2.768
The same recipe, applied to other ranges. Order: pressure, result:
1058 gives 2.635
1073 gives 2.7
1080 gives 2.996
